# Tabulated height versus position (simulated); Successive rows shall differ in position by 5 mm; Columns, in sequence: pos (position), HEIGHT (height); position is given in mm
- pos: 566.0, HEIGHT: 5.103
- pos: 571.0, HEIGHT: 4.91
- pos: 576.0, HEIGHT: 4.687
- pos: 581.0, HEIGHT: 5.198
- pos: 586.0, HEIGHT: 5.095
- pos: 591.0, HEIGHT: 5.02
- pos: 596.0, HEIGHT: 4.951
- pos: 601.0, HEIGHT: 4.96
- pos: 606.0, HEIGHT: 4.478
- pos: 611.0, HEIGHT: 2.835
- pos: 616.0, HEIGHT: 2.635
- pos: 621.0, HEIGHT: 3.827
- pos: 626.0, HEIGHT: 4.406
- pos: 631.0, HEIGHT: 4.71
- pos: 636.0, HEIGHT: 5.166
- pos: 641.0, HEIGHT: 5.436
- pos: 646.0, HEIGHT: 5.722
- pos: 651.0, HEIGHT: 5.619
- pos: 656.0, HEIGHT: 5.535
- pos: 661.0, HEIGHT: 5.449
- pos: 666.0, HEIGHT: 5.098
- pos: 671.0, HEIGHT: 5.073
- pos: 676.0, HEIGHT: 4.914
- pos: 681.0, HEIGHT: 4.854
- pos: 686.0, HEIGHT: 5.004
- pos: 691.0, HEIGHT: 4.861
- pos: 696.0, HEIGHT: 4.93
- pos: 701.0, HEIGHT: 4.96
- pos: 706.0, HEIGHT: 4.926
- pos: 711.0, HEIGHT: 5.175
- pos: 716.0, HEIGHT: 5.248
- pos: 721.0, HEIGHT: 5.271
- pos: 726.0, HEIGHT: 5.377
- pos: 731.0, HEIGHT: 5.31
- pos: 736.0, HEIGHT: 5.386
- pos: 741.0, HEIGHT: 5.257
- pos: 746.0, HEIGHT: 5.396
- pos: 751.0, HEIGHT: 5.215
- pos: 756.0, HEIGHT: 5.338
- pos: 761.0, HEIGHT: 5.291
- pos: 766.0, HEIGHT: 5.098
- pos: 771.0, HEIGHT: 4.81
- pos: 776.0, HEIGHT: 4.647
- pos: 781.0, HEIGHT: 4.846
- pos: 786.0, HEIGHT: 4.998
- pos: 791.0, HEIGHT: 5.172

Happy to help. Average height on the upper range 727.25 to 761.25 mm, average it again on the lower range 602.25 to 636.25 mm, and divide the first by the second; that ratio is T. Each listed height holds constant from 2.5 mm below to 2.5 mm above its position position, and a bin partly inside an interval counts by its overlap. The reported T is 1.3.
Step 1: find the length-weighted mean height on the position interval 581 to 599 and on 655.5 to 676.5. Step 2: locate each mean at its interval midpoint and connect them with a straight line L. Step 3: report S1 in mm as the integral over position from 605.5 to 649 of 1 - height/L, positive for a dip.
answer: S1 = 6.5 mm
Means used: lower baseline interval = 5.04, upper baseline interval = 5.21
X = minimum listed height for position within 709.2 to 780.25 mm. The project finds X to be 4.647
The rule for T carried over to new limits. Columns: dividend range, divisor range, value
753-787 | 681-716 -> 1.00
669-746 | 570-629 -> 1.16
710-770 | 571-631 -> 1.20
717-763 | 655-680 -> 1.03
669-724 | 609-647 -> 1.17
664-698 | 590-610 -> 1.06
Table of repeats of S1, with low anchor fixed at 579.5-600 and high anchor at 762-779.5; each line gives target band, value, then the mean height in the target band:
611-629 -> 5.3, 3.54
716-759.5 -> -3.5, 5.31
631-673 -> -3.0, 5.35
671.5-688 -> 0.1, 4.94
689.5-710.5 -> 0.0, 4.95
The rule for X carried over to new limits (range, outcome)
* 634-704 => 4.854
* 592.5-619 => 2.635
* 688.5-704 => 4.861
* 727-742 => 5.257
